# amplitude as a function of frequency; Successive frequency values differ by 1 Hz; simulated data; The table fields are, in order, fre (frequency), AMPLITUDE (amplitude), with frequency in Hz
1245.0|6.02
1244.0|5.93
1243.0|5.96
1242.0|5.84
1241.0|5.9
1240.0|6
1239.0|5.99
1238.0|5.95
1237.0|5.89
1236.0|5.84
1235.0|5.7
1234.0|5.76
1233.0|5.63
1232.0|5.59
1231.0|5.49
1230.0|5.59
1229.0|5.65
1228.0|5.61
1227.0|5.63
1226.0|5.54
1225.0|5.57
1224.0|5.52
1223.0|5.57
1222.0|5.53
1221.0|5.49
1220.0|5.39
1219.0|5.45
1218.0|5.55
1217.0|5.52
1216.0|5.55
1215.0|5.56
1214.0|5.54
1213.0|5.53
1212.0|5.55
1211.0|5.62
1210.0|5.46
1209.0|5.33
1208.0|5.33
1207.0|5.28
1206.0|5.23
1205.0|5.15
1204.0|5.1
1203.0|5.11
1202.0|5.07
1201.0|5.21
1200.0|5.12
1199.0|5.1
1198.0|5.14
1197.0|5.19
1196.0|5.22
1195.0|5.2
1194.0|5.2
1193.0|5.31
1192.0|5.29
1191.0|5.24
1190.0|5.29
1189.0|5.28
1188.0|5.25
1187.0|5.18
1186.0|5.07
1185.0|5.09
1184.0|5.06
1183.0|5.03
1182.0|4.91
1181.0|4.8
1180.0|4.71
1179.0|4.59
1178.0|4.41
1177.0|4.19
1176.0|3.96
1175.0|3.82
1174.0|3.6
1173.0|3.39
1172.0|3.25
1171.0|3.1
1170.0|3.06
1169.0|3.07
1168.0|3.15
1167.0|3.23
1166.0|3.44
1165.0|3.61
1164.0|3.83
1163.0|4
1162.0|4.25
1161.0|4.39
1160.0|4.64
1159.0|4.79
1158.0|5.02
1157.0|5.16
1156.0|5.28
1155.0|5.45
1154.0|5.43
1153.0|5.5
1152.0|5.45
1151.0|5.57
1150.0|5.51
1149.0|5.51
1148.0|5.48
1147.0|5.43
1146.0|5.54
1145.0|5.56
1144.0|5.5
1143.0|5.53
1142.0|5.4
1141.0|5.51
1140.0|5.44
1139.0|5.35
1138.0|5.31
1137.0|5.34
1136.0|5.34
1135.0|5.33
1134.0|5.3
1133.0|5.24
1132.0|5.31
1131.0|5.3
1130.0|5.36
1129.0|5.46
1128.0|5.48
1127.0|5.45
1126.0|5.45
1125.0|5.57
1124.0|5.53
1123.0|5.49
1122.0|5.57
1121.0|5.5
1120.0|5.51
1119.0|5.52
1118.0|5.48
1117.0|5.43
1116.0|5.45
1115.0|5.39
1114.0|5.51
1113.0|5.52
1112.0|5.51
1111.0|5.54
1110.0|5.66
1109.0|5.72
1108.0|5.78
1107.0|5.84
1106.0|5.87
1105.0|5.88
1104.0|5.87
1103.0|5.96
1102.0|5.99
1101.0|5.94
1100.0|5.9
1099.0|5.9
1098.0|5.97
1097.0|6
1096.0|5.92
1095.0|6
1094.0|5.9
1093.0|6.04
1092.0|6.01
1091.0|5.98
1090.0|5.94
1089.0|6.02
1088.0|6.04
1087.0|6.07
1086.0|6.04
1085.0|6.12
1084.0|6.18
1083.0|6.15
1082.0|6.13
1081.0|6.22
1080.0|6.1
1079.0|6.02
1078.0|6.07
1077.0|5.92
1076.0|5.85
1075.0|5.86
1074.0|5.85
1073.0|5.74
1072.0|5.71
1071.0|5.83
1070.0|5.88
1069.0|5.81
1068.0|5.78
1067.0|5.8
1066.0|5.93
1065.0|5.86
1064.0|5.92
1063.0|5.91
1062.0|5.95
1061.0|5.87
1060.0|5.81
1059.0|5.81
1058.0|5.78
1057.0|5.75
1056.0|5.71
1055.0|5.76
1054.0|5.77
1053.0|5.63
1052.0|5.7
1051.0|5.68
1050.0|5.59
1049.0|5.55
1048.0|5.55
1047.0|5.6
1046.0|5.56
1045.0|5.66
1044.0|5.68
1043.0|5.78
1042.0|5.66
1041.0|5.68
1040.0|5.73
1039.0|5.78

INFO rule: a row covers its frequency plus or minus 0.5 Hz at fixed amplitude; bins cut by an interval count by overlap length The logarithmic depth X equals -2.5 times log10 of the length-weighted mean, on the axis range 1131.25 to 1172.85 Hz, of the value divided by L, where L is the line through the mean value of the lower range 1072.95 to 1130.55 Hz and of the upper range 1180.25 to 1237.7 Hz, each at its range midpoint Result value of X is 0.17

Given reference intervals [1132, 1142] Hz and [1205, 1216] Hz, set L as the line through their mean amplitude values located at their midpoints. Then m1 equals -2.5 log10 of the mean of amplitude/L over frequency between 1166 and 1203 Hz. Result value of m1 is 0.18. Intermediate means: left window 5.35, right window 5.43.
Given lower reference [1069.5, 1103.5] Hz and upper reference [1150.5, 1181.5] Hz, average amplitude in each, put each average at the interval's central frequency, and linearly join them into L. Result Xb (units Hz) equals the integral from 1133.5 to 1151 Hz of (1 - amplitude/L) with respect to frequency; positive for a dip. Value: -2.4 Hz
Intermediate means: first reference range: 5.98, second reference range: 4.26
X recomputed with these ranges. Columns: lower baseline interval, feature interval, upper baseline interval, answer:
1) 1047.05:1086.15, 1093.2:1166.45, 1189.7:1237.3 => 0.05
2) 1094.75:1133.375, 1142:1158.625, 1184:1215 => 0.01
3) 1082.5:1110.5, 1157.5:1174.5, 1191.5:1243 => 0.45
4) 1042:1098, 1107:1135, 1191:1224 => 0.04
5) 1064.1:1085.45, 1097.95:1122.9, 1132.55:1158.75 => 0.00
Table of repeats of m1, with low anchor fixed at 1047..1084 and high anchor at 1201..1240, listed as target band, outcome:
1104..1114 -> 0.01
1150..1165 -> 0.16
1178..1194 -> 0.11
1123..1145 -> 0.06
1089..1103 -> -0.03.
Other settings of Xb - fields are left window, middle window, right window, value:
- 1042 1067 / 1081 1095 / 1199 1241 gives -0.9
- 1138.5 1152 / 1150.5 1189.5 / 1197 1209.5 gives 6.7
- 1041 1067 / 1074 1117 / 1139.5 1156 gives -2.0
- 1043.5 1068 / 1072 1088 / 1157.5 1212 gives -1.4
